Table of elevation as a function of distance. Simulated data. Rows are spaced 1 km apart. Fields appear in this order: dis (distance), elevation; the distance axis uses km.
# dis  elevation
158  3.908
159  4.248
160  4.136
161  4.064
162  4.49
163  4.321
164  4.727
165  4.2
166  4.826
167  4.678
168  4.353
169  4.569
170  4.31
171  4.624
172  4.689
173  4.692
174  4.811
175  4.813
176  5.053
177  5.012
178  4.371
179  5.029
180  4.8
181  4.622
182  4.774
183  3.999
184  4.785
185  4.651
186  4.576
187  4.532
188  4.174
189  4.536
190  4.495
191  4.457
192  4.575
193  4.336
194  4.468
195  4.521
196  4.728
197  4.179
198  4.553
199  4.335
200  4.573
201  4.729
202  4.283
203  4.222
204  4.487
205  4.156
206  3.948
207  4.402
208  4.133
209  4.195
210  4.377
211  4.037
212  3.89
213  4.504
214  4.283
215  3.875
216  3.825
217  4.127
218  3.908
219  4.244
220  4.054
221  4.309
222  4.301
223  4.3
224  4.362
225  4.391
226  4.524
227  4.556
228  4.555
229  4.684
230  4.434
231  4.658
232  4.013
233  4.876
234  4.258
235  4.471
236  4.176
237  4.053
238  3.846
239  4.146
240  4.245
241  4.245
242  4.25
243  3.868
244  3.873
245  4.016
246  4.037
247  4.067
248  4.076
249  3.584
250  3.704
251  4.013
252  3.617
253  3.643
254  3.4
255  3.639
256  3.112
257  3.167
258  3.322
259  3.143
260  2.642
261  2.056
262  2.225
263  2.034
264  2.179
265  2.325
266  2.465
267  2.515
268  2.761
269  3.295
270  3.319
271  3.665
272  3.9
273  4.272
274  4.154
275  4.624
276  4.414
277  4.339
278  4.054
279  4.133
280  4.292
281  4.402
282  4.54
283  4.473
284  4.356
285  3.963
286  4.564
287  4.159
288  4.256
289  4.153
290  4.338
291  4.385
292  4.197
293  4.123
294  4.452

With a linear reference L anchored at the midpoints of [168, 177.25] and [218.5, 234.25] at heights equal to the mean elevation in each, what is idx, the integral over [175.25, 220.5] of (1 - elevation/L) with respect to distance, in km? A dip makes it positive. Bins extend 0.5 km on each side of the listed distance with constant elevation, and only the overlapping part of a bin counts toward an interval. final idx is 1.7 km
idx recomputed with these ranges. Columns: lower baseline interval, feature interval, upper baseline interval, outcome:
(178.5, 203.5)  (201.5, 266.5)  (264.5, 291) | 5.29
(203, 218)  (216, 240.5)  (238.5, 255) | -1.61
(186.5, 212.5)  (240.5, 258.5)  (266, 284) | 1.38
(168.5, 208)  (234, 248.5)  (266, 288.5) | 0.36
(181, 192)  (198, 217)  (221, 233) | 1.00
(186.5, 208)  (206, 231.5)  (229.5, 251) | -0.01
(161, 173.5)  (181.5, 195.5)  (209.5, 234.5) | -0.18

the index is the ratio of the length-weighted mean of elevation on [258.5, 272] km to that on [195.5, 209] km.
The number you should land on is 0.62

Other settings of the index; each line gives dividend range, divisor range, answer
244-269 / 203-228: 0.75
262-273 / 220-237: 0.65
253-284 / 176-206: 0.76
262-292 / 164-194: 0.82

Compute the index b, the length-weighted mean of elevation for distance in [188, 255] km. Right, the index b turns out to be 4.22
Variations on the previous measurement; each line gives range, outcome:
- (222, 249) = 4.26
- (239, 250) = 4.02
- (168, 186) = 4.67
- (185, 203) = 4.47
